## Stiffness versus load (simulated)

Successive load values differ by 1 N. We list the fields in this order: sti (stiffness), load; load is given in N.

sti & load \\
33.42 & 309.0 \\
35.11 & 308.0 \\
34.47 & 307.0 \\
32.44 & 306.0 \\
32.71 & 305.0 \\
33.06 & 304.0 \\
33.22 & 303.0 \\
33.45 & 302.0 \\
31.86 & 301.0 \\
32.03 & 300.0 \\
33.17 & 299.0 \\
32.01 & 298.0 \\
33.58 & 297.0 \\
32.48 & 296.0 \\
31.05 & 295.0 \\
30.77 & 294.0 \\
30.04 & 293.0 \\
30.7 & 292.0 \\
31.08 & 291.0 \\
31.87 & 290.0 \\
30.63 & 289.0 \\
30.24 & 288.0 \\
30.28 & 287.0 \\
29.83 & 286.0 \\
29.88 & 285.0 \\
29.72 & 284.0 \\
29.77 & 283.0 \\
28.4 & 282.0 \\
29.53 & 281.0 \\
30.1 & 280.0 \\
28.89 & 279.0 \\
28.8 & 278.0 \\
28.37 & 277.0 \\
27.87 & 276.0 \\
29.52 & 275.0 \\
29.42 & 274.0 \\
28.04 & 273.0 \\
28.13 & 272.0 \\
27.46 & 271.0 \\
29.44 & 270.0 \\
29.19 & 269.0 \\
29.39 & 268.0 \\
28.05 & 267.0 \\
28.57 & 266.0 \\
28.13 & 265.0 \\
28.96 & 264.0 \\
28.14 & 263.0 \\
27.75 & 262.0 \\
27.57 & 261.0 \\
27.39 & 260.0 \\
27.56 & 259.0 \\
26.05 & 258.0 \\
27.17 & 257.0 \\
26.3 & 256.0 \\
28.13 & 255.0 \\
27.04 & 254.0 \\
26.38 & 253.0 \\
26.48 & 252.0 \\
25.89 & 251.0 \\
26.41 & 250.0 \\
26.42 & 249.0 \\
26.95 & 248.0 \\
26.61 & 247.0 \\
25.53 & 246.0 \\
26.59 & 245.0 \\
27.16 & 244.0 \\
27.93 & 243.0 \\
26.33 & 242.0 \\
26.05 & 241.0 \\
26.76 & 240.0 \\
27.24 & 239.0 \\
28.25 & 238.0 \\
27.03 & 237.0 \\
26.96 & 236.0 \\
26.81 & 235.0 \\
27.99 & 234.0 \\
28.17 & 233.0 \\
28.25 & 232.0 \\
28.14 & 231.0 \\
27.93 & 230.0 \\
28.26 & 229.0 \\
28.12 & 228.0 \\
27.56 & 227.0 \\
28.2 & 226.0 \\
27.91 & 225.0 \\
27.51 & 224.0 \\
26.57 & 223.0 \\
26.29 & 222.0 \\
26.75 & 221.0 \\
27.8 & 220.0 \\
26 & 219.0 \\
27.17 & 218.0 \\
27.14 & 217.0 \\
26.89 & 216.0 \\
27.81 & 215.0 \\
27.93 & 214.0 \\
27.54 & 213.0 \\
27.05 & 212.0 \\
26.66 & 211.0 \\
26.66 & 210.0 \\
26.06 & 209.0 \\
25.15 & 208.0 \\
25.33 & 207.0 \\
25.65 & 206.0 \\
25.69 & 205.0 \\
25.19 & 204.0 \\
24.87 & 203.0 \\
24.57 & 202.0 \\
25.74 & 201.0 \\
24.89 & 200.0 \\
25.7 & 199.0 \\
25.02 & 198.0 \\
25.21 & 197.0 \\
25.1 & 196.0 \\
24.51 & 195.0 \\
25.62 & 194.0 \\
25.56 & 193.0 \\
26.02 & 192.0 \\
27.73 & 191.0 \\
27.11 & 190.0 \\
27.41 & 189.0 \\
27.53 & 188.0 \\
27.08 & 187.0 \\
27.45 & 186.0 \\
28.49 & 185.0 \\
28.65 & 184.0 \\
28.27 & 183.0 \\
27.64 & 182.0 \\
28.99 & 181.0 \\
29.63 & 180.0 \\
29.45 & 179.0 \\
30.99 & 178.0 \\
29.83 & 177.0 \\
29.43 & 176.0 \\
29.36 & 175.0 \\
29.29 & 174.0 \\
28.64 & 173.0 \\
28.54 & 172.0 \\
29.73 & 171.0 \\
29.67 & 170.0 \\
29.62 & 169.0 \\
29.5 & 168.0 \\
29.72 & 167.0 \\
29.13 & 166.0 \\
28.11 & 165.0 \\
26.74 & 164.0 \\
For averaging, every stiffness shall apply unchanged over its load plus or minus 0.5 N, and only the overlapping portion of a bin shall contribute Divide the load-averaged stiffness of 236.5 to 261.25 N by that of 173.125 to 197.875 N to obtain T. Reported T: 1.0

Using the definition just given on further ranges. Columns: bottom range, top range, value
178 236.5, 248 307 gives 1.09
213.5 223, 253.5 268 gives 1.02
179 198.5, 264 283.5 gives 1.06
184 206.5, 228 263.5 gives 1.04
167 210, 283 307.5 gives 1.16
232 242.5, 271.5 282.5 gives 1.06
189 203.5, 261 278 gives 1.11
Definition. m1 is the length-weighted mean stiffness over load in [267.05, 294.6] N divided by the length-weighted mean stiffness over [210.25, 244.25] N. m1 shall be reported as 1.1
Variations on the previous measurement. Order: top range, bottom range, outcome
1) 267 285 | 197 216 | 1.11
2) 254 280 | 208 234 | 1.03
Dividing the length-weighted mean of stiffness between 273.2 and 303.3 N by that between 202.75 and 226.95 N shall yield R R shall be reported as 1.1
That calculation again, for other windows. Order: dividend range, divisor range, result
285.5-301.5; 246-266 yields 1.16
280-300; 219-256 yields 1.13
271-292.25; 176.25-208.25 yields 1.10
